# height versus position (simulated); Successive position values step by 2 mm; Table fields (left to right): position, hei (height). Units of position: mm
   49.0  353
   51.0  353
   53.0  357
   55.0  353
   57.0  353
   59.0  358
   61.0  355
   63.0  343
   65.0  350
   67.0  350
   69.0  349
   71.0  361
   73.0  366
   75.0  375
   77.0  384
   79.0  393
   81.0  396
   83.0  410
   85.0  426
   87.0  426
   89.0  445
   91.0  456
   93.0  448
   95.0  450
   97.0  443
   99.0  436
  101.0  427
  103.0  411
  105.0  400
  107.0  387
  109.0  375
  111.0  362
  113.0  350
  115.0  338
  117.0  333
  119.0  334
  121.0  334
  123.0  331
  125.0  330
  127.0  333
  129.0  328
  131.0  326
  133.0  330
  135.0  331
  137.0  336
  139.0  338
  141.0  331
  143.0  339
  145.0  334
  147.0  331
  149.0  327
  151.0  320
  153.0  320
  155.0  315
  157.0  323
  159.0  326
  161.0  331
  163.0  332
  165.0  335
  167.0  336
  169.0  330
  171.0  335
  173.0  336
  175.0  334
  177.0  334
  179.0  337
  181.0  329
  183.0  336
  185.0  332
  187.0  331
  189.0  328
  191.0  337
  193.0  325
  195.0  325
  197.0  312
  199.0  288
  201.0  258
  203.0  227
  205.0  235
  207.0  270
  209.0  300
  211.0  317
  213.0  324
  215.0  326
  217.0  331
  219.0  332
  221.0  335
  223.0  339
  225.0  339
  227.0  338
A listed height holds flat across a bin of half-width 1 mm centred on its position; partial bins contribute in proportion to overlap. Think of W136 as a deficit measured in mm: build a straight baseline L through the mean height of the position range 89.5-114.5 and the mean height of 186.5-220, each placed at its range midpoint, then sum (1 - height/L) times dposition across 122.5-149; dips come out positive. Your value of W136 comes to 3.0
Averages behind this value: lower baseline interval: 411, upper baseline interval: 303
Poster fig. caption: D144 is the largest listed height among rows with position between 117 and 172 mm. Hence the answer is 339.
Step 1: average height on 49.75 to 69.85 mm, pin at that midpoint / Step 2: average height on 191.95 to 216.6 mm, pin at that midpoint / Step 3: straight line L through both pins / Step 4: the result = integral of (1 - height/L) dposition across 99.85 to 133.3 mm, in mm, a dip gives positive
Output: -2.7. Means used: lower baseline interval 352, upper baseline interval 293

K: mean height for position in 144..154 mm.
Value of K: 326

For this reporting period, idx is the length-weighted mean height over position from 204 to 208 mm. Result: 252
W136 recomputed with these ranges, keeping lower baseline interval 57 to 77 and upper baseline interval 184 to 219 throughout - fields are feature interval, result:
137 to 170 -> -0.6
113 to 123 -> 0.0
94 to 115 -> -3.5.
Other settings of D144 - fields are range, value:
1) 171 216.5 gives 337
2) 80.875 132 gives 456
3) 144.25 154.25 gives 334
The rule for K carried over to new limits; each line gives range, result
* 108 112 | 368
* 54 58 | 353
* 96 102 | 435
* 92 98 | 447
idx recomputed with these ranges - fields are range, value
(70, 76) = 367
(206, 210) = 285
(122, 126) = 330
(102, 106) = 406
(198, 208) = 256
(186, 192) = 332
